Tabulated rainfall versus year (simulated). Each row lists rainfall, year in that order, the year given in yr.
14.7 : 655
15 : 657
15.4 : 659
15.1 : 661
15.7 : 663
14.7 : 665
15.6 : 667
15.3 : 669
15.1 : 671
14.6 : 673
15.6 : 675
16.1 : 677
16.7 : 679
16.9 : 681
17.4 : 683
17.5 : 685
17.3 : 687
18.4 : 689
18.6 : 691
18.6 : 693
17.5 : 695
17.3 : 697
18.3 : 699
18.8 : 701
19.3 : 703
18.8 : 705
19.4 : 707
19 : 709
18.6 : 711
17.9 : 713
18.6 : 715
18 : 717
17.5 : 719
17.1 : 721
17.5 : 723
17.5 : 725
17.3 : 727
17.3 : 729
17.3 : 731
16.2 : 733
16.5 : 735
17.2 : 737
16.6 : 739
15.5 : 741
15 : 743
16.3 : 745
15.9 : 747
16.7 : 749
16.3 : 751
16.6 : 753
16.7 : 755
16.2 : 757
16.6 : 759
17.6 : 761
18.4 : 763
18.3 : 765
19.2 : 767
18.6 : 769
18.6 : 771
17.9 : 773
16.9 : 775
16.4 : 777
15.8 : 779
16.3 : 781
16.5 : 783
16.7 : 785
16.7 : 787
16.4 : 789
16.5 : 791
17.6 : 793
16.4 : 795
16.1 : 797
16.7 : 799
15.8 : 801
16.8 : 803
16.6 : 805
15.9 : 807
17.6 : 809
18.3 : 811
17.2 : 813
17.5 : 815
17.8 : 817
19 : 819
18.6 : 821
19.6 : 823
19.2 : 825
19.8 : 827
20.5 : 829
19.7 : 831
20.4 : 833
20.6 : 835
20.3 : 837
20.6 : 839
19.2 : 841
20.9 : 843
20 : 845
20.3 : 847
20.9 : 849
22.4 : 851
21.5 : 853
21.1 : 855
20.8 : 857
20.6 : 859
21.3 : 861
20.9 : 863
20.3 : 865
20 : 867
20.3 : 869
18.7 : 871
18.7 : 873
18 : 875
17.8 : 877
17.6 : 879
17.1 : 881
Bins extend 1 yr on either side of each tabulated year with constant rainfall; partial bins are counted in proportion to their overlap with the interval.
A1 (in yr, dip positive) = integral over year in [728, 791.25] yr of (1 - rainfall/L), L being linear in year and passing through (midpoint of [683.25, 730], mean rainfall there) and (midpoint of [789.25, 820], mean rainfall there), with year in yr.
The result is 2.3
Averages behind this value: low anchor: 18.1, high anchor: 17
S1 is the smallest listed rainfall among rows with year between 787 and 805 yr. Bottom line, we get 15.8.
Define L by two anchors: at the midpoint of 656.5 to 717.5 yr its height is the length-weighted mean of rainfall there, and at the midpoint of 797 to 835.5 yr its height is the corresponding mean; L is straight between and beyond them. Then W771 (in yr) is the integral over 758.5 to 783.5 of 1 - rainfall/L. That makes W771 0.5 yr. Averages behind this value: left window 17.1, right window 18.2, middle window 17.5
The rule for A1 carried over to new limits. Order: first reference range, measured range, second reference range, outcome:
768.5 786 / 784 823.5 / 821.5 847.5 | 2.7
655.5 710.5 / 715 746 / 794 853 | 1.2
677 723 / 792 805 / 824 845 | 2.0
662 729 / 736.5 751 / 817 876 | 1.7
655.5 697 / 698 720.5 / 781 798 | -2.9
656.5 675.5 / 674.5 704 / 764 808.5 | -4.0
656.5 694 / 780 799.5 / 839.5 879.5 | 2.2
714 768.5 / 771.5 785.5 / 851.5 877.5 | 1.0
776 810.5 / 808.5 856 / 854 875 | -3.1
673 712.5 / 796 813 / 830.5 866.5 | 2.7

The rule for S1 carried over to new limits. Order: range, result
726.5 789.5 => 15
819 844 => 18.6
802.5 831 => 15.9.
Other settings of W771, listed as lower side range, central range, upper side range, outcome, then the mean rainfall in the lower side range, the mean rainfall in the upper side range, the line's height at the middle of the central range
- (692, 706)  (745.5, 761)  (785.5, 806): 0.76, 18.4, 16.6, 17.4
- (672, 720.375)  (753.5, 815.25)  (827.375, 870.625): 7.41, 17.8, 20.6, 19.4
